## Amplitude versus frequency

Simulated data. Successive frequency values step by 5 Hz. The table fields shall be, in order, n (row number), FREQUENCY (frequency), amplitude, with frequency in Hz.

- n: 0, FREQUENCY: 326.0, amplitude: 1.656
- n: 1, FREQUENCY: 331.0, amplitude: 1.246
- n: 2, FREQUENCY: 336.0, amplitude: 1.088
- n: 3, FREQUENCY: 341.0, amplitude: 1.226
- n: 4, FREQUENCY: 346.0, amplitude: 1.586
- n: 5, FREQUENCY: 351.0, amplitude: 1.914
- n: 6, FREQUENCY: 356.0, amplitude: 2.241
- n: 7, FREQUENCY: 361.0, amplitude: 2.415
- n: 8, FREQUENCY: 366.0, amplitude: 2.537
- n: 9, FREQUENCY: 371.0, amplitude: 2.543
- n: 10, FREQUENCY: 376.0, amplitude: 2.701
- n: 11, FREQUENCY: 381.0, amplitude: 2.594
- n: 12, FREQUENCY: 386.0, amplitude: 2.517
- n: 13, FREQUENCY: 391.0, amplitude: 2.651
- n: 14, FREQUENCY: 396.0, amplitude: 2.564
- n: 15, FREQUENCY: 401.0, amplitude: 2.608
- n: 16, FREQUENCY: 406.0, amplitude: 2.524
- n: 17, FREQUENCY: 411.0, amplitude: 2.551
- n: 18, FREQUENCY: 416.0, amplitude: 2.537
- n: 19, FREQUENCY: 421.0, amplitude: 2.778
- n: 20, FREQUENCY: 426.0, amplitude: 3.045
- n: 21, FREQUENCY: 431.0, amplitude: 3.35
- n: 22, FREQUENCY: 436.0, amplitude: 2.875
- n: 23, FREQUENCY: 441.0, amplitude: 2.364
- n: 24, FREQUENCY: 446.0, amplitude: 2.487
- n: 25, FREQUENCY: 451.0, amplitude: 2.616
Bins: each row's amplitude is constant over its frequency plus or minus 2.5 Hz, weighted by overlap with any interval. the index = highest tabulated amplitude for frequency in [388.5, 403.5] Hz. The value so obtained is 2.651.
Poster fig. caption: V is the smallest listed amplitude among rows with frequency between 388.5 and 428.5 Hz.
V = 2.524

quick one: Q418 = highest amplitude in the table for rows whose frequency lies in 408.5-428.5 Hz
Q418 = 3.045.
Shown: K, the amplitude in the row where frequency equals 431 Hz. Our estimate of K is 3.35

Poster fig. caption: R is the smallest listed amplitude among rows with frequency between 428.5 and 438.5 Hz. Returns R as 2.875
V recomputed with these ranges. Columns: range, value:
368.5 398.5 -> 2.517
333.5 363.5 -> 1.088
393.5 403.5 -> 2.564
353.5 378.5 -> 2.241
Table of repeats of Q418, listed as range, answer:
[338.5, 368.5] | 2.537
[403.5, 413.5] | 2.551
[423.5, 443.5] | 3.35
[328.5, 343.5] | 1.246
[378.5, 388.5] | 2.594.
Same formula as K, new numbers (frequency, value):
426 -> 3.045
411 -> 2.551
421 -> 2.778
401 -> 2.608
